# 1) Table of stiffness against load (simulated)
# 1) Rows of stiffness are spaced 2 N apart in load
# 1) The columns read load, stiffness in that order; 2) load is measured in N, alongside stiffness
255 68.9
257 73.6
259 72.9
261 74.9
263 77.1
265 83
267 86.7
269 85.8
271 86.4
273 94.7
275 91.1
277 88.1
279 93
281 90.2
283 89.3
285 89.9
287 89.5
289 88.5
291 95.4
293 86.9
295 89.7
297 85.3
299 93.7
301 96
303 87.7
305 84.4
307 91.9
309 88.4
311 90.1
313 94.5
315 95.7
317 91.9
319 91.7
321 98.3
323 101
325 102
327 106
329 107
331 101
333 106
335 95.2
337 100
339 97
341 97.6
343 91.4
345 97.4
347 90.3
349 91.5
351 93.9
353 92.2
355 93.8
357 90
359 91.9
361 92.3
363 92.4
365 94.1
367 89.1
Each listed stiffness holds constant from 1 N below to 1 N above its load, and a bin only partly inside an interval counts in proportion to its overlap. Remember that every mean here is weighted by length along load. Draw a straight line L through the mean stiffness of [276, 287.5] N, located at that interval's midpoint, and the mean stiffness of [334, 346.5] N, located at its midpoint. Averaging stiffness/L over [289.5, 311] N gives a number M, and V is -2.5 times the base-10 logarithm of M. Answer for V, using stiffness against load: 0.02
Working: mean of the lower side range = 90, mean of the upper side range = 96.2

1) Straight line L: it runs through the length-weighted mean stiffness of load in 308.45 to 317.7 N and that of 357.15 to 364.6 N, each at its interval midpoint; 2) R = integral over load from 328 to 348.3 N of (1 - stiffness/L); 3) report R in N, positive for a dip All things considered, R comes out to -1.3 N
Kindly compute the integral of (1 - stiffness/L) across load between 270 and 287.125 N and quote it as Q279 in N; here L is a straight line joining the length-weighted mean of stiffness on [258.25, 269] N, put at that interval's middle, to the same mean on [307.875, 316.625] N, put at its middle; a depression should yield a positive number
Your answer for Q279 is -1.4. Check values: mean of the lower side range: 79.7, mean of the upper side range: 92.2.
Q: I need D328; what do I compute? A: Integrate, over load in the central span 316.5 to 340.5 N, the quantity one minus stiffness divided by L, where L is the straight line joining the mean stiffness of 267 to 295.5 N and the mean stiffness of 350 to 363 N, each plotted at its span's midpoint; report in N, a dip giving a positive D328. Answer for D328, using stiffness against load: -2.2 N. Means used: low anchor 89.8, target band 99.9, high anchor 92.4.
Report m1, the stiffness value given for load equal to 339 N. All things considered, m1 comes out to 97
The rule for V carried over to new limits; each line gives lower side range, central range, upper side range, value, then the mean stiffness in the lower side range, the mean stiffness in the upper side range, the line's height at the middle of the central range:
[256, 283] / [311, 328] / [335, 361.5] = -0.077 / 84.6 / 93.9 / 90.5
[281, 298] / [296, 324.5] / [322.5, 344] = 0.026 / 89.4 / 100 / 94.6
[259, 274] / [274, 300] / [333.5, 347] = -0.038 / 83.3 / 96.3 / 87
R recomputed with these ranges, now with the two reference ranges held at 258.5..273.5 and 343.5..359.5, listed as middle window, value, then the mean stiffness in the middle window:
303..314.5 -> -0.30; 89.9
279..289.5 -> -0.63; 89.9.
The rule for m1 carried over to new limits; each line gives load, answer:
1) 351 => 93.9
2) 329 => 107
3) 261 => 74.9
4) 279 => 93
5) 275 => 91.1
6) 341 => 97.6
